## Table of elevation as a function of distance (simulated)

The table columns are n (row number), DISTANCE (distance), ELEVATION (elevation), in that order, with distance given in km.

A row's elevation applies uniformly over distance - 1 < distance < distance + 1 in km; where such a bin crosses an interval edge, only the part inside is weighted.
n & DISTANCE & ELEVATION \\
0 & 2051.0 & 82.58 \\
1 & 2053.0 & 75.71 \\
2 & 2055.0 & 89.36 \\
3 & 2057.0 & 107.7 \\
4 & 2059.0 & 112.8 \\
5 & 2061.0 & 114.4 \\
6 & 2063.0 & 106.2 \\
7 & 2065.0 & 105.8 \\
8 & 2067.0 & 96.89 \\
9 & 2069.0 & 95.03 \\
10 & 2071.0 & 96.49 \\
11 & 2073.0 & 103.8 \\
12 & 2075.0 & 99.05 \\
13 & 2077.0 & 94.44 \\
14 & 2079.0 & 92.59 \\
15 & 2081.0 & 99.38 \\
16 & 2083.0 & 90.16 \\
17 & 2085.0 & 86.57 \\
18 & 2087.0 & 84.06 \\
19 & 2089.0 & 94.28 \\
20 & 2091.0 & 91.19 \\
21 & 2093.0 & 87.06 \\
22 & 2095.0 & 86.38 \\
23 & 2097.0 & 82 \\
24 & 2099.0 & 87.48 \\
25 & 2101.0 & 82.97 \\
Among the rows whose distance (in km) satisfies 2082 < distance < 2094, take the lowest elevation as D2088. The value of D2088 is 84.06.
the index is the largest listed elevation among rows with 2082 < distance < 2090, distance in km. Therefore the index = 94.28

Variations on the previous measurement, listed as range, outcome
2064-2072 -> 105.8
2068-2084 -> 103.8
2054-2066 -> 114.4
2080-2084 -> 99.38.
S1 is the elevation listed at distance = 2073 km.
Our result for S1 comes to 103.8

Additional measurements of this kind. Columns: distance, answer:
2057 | 107.7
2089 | 94.28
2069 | 95.03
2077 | 94.44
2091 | 91.19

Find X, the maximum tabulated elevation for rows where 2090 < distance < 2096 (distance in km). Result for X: 91.19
